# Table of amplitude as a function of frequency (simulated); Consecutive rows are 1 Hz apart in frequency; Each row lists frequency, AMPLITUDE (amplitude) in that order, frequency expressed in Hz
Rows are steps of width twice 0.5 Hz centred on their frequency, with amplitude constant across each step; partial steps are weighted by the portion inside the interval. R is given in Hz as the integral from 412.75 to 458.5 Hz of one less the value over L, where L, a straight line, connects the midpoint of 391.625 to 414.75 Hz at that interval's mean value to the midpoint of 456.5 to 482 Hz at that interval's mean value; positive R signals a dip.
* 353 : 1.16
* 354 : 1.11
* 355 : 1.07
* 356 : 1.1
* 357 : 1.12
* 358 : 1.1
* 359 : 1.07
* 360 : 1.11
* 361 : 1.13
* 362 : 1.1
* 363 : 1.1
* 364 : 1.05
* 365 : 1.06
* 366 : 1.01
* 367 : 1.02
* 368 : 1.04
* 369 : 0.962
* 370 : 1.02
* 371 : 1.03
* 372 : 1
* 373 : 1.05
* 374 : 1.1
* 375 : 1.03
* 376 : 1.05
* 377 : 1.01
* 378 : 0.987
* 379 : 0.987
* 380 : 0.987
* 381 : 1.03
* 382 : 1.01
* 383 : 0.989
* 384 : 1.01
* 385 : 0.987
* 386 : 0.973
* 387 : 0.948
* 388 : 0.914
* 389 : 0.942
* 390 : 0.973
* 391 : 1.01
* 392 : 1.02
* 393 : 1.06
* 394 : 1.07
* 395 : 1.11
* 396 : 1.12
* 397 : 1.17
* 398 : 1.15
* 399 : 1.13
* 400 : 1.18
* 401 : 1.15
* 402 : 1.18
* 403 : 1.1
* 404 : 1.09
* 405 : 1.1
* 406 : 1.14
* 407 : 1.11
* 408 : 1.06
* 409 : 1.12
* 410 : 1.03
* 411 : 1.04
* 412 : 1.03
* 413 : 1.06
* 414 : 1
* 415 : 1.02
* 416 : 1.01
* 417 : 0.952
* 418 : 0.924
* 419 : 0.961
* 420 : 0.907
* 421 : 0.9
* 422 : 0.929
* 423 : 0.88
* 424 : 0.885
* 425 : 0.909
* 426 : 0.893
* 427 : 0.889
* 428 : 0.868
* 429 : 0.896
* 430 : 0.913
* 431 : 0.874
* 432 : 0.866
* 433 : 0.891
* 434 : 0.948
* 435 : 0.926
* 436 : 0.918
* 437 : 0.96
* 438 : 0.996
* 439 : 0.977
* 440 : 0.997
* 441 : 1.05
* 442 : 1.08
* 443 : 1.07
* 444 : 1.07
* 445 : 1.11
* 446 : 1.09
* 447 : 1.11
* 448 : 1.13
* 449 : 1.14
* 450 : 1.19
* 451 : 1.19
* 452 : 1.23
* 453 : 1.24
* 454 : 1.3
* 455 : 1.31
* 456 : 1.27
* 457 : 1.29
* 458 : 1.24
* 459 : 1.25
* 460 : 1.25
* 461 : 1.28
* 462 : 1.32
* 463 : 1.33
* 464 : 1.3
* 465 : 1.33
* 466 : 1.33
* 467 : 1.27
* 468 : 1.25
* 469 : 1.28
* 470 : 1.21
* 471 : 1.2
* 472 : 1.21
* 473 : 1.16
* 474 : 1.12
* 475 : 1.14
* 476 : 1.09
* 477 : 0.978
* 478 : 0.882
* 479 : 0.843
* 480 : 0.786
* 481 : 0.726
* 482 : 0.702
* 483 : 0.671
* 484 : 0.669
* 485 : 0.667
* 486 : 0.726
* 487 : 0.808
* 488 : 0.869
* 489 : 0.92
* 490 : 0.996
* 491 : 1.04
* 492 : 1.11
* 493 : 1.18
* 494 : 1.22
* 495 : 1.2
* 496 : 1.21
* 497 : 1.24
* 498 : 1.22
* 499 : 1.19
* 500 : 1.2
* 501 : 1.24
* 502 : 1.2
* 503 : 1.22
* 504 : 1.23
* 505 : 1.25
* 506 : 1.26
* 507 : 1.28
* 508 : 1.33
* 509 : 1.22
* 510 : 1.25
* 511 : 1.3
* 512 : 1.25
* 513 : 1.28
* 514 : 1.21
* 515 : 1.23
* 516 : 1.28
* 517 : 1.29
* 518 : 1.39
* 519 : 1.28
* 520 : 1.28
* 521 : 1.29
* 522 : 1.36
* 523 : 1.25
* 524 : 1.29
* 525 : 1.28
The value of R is 4.0 Hz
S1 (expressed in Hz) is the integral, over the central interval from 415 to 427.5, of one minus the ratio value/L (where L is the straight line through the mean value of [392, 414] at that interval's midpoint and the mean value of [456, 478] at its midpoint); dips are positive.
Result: 2.3 Hz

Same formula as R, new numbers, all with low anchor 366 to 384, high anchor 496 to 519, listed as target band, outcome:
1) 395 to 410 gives -0.8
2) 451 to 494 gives 3.4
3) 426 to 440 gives 2.5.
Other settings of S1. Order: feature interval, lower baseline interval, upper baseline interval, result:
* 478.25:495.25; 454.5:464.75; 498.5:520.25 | 5.14 Hz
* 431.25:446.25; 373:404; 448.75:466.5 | 2.67 Hz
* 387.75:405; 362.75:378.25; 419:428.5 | -2.09 Hz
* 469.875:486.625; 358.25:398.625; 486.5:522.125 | 3.52 Hz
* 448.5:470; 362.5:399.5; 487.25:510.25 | -2.68 Hz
